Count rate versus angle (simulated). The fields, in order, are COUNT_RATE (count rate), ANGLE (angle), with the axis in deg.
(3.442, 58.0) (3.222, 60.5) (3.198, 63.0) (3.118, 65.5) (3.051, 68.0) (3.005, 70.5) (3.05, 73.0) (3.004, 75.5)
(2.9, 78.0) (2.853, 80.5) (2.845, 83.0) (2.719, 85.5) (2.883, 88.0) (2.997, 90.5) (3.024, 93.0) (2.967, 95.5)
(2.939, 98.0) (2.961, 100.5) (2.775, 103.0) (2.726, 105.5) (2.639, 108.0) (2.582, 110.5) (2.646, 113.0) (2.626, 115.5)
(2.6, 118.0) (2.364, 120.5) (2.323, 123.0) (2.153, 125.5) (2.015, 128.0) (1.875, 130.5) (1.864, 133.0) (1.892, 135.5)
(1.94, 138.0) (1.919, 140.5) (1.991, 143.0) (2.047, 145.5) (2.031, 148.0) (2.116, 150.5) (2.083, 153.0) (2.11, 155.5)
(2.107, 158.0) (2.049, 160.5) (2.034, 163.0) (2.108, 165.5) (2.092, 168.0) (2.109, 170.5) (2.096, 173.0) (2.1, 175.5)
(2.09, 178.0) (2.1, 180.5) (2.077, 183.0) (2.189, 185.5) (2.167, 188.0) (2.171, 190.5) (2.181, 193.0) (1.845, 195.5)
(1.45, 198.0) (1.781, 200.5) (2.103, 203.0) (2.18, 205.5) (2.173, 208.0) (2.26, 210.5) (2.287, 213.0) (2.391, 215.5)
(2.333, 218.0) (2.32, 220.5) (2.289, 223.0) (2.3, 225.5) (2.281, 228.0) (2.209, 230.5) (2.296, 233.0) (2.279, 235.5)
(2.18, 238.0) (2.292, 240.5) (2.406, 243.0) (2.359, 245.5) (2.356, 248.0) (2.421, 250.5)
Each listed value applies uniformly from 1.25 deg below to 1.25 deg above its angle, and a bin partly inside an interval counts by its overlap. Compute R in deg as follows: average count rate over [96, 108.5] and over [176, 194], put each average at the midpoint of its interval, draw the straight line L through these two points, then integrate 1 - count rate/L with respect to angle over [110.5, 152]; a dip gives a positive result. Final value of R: 6.86 deg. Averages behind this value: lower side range 2.83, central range 2.16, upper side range 2.14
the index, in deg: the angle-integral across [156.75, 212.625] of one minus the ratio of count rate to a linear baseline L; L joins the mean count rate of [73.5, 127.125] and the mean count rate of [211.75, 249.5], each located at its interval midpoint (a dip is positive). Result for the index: 8.8 deg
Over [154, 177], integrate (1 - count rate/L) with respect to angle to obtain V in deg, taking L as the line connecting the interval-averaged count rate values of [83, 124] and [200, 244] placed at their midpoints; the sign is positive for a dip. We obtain 3.65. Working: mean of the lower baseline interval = 2.74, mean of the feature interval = 2.09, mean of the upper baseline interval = 2.25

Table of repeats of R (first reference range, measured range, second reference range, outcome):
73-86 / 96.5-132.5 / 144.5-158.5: 0.0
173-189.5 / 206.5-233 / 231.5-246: -0.5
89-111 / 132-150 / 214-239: 4.8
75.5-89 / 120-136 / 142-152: 1.6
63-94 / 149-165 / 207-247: 3.2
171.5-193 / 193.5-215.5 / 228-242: 1.5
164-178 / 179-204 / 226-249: 1.8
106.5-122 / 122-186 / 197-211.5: 7.1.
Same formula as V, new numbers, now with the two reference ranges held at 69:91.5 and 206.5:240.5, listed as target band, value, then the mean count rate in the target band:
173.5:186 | 1.9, 2.11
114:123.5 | 0.9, 2.49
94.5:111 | 0.1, 2.81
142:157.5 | 3.2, 2.07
